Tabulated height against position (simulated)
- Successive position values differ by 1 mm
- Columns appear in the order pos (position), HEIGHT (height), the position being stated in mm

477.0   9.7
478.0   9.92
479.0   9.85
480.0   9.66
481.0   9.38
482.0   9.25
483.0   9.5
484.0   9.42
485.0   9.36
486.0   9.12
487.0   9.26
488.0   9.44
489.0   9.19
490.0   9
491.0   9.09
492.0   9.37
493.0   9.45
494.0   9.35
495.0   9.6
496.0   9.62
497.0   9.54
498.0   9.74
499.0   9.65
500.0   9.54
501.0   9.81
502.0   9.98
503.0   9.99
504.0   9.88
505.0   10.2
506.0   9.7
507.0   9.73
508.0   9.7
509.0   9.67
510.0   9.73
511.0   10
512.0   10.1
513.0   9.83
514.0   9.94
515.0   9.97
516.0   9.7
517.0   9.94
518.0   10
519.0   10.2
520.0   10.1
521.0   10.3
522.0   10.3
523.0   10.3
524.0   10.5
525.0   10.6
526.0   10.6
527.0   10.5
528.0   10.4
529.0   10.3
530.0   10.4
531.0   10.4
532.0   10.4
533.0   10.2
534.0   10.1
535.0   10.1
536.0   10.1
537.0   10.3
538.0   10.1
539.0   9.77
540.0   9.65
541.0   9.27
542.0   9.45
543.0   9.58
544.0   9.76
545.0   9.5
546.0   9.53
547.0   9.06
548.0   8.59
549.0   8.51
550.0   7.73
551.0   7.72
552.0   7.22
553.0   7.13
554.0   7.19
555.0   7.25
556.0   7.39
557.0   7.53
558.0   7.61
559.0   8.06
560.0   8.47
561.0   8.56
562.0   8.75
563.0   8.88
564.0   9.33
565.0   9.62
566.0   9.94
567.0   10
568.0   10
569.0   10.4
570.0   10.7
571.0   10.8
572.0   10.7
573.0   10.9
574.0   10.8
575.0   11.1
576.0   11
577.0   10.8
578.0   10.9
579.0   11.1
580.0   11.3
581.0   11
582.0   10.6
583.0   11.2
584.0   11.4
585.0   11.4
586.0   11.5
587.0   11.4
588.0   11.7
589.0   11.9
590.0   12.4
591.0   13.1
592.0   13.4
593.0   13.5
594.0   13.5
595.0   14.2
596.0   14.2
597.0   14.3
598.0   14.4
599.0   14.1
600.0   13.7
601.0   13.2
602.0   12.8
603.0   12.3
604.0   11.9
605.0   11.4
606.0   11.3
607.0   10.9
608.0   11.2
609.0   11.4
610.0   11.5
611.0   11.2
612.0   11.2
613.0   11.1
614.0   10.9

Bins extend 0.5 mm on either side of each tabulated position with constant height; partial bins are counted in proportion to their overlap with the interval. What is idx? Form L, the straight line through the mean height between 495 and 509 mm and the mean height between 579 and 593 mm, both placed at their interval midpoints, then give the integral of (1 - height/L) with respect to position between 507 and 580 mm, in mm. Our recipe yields 7.2 mm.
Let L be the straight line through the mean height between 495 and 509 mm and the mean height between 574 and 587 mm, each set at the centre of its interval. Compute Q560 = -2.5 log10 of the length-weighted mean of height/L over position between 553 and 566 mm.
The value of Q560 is 0.29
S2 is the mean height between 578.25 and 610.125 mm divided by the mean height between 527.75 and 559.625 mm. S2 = 1.4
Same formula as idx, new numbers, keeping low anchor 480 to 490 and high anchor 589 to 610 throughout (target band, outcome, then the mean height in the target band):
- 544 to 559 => 4.3 mm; 8.06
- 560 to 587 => 3.5 mm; 10.5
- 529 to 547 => 1.7 mm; 9.91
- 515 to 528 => 0.2 mm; 10.2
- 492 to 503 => 0.1 mm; 9.63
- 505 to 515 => 0.2 mm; 9.85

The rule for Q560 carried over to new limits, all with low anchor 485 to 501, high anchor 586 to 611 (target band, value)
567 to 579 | 0.11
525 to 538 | 0.03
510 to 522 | 0.01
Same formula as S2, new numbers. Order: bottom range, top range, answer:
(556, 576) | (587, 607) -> 1.35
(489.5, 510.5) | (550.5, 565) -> 0.83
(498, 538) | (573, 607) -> 1.21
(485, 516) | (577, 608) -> 1.28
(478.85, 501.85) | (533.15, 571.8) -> 0.96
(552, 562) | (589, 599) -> 1.76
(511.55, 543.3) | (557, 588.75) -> 1.02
